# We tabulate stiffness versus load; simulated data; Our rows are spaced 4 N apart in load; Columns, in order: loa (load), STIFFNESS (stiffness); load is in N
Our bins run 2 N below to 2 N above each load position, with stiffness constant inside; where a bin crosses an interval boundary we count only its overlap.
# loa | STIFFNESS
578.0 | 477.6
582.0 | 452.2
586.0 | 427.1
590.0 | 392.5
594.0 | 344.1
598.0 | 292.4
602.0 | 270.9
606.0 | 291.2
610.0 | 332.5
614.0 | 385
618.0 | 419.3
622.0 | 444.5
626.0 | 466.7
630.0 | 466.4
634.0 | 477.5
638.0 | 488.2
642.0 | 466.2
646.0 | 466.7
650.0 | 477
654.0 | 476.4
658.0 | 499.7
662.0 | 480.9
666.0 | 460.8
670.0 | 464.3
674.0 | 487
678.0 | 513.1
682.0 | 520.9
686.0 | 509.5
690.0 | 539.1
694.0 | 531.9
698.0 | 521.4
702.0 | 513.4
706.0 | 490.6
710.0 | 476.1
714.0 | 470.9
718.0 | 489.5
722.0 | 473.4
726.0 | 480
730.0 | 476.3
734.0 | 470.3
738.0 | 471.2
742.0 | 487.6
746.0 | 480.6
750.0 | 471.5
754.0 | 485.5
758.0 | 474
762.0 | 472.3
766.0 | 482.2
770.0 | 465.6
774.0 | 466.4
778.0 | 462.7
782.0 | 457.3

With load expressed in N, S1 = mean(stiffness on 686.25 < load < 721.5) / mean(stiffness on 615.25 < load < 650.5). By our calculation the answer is 1.1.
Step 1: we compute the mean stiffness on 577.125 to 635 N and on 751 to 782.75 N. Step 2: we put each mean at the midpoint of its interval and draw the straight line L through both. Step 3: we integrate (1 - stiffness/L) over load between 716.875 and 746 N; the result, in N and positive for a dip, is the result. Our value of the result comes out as -1.55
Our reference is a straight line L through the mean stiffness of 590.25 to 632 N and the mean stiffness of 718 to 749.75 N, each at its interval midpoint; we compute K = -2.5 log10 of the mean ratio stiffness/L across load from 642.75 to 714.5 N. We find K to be -0.15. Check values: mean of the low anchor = 372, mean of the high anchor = 478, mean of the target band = 494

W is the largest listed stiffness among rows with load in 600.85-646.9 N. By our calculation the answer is 488.2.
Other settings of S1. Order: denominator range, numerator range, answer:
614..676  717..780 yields 1.02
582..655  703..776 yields 1.16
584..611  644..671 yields 1.42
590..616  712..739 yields 1.47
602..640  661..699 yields 1.22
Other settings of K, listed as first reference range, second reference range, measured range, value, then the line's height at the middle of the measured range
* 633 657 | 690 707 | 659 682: 0.025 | 496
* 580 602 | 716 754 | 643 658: -0.148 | 416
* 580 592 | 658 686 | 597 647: 0.119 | 452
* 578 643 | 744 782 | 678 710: -0.170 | 441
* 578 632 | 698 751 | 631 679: -0.125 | 427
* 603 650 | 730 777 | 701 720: -0.065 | 459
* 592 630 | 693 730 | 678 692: -0.140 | 459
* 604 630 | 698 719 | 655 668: -0.090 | 442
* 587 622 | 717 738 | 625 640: -0.248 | 378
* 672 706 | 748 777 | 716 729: 0.035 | 496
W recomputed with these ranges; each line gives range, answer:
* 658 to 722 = 539.1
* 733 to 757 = 487.6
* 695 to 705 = 521.4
